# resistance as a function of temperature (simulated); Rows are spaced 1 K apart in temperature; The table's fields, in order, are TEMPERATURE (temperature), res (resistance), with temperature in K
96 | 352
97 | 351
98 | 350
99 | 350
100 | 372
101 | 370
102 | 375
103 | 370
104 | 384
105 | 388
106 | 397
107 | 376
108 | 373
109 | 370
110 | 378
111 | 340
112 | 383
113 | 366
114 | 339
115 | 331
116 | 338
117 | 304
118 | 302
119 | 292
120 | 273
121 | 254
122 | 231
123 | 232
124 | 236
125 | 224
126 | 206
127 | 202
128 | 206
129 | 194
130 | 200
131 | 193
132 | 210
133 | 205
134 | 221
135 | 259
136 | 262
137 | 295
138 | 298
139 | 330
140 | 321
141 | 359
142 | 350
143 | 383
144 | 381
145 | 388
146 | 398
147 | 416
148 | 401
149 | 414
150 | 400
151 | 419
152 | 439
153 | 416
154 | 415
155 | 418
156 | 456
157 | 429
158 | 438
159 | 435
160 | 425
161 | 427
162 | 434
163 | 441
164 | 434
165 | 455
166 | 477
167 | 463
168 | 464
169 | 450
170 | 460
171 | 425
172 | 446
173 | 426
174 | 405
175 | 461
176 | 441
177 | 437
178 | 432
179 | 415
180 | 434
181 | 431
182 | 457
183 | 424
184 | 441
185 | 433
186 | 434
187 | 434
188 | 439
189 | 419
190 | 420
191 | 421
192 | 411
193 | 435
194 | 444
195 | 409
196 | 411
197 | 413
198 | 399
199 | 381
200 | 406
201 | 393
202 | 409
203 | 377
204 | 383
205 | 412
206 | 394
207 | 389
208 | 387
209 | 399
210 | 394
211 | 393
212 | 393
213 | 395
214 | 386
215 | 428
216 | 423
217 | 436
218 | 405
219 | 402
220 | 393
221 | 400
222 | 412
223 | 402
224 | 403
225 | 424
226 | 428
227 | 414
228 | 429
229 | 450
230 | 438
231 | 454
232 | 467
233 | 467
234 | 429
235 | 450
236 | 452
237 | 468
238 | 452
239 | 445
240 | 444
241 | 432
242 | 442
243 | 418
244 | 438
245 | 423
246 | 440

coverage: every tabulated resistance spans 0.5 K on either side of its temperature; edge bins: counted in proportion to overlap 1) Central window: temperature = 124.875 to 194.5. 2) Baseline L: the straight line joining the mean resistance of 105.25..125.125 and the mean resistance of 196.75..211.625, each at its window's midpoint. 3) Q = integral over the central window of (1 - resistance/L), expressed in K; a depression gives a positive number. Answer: -4.9 K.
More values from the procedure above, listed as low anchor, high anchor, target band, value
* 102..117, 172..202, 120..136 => 6.7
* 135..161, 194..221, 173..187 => -1.4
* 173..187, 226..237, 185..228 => 3.0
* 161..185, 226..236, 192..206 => 1.2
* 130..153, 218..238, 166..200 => -4.7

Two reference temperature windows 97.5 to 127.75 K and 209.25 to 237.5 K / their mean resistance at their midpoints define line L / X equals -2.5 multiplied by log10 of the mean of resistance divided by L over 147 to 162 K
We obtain -0.18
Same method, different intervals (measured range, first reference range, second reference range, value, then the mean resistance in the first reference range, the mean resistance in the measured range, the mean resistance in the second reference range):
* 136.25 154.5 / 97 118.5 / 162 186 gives 0.080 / 360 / 377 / 441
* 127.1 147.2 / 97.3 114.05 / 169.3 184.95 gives 0.351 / 370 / 290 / 436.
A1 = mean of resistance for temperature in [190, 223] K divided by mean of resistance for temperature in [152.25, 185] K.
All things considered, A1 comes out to 0.92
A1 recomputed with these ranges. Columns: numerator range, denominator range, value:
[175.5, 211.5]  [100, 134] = 1.39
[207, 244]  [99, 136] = 1.42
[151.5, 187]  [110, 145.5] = 1.54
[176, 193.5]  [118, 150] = 1.50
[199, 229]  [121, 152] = 1.36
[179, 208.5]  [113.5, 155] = 1.35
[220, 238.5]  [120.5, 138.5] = 1.89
